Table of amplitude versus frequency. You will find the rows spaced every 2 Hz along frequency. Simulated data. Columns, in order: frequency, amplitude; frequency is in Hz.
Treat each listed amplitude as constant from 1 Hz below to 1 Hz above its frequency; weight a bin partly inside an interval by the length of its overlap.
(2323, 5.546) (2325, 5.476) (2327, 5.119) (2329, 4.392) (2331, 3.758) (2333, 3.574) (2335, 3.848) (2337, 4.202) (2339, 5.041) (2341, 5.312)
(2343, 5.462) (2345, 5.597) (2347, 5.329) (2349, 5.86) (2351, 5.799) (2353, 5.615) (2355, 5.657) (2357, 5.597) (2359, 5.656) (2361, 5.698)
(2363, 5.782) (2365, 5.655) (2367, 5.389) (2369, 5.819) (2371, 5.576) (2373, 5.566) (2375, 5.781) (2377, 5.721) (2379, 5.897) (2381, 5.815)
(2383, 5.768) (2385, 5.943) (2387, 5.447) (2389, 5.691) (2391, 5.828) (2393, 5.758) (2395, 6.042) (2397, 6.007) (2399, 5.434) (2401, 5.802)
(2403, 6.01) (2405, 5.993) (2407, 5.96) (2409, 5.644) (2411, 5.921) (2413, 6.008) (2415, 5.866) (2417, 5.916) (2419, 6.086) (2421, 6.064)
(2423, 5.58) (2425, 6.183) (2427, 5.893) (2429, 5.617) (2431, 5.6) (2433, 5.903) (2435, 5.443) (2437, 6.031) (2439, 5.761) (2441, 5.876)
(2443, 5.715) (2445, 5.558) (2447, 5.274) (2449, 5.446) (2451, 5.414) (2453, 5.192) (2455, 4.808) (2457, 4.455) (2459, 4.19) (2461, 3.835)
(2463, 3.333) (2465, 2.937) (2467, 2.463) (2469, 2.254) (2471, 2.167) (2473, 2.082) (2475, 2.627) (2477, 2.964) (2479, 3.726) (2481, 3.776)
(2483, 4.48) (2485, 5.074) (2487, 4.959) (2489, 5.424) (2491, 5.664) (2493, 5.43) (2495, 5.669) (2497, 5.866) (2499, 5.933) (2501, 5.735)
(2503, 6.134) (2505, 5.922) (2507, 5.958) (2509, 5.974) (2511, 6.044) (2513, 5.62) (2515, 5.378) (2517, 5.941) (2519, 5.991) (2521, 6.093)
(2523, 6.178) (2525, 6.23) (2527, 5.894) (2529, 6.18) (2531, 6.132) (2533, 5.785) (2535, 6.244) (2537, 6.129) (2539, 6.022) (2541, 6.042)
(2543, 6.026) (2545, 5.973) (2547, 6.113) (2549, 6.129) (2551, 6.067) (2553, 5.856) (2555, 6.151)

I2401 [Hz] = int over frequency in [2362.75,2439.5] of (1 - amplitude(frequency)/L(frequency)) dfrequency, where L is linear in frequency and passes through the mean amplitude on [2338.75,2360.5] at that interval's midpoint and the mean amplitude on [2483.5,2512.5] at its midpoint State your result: -2.7 Hz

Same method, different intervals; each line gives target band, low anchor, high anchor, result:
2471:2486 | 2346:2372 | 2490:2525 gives 6.1 Hz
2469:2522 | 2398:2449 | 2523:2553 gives 8.9 Hz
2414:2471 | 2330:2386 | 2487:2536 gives 6.0 Hz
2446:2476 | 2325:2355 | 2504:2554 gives 9.9 Hz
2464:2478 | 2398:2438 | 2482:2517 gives 7.9 Hz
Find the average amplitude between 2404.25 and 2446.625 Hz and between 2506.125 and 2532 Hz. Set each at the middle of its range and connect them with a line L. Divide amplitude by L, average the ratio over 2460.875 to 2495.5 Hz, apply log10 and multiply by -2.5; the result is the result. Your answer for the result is 0.48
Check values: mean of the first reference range 5.83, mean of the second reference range 5.97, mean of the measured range 3.8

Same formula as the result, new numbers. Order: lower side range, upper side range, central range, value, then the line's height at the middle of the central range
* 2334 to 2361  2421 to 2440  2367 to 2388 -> -0.04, 5.49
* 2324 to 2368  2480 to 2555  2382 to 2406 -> -0.09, 5.35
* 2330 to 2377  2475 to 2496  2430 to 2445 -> -0.18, 4.86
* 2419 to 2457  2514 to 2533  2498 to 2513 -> 0.00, 5.91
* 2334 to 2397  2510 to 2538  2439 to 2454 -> 0.05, 5.78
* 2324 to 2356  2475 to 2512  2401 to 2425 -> -0.16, 5.09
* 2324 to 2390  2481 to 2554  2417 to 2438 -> -0.05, 5.56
